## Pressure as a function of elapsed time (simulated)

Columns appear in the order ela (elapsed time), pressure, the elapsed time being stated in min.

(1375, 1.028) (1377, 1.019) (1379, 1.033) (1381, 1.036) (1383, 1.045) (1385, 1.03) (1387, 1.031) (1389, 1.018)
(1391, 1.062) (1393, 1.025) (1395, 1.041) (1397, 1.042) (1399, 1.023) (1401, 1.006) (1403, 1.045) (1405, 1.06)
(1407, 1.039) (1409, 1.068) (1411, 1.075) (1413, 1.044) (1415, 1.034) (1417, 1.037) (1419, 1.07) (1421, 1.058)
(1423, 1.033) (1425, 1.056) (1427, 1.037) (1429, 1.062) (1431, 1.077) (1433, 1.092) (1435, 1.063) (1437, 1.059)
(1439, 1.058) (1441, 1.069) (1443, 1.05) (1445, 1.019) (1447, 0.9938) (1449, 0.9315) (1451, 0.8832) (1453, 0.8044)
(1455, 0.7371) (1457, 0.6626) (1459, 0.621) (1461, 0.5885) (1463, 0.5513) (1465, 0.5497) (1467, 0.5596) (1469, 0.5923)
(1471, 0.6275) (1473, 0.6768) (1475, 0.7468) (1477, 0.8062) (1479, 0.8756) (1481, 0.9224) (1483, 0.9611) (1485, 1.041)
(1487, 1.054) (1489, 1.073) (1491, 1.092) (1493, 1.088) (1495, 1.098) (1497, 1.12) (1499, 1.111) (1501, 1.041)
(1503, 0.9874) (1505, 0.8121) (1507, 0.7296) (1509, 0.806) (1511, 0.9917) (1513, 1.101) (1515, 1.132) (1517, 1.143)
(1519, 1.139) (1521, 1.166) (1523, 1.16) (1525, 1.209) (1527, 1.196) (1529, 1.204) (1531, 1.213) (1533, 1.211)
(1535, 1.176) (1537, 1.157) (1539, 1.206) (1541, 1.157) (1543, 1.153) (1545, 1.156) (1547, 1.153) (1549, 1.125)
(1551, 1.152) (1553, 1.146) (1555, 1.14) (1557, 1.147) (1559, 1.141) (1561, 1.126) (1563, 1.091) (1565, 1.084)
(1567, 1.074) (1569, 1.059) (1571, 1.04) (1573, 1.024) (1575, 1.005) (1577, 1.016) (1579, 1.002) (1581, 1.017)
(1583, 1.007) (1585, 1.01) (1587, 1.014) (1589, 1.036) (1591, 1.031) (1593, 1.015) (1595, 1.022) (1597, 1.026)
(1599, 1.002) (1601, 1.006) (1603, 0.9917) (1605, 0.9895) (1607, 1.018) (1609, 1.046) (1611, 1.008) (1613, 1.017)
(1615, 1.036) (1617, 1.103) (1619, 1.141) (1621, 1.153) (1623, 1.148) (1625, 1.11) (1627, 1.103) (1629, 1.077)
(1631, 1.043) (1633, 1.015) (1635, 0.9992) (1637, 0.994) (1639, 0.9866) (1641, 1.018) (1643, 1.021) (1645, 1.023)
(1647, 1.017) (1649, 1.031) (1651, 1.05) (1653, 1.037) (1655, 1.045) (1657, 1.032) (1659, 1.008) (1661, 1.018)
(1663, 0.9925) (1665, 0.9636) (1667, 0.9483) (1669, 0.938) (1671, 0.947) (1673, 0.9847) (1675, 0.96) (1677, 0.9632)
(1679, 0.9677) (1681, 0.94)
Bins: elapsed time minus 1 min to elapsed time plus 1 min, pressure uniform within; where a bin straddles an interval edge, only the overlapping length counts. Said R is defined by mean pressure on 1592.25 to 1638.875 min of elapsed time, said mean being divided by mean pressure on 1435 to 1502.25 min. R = 1.2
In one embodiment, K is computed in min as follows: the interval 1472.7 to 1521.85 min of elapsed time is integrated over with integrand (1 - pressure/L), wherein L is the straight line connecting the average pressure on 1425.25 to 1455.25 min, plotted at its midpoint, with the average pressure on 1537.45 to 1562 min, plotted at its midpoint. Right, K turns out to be 4.0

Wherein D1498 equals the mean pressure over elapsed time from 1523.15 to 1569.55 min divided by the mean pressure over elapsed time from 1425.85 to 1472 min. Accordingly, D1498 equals 1.34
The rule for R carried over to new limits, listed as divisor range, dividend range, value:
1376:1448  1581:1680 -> 0.98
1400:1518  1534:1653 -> 1.13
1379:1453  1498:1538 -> 1.05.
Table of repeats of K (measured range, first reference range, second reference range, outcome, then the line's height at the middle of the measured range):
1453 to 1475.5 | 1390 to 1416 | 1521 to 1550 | 9.6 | 1.1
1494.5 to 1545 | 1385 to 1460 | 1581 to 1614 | -4.4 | 1.01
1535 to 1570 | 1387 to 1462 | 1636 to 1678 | -4.9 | 0.995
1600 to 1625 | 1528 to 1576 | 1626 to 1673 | 0.0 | 1.06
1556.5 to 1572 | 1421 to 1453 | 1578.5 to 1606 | -1.2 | 1.01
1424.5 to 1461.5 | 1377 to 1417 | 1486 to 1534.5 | 3.9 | 1.06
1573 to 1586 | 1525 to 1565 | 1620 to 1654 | 1.3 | 1.12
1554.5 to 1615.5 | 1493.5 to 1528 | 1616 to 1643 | 1.3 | 1.06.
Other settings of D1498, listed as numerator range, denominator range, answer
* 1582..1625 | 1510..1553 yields 0.90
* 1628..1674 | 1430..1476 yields 1.22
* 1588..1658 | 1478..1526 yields 1.00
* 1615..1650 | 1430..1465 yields 1.19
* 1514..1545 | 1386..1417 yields 1.13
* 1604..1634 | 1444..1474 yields 1.48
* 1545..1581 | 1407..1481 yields 1.21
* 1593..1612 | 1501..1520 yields 1.03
